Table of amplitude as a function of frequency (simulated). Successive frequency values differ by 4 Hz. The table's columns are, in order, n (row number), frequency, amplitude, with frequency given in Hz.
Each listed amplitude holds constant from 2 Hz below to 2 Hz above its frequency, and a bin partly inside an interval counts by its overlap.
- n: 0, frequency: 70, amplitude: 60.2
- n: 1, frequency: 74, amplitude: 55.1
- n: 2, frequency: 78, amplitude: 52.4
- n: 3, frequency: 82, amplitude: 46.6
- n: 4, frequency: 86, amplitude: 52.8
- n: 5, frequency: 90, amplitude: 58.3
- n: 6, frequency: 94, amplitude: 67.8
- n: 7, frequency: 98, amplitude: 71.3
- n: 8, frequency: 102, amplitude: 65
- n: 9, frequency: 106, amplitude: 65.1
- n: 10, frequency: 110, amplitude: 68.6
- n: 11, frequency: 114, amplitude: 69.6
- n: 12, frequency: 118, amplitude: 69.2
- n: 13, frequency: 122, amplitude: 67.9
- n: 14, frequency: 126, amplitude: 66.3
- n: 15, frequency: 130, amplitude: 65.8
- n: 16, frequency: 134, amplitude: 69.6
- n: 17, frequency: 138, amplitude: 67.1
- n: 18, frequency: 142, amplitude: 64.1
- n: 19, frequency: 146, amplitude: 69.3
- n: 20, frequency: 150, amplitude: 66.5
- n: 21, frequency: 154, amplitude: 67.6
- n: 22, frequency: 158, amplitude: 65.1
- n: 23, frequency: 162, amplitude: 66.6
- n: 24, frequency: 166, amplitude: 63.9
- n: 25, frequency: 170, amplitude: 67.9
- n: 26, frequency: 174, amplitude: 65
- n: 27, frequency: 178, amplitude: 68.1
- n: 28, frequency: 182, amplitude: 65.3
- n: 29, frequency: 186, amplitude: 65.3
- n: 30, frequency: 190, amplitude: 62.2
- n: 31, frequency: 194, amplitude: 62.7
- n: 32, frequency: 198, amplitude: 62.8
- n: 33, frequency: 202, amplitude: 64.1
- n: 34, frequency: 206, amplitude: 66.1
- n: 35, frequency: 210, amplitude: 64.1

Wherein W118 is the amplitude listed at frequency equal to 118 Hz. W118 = 69.2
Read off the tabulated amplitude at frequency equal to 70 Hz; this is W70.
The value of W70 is 60.2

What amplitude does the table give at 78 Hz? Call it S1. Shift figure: 52.4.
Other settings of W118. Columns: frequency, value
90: 58.3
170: 67.9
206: 66.1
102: 65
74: 55.1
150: 66.5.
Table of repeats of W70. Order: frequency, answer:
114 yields 69.6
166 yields 63.9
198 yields 62.8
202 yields 64.1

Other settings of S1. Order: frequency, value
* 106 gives 65.1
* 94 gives 67.8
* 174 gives 65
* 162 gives 66.6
